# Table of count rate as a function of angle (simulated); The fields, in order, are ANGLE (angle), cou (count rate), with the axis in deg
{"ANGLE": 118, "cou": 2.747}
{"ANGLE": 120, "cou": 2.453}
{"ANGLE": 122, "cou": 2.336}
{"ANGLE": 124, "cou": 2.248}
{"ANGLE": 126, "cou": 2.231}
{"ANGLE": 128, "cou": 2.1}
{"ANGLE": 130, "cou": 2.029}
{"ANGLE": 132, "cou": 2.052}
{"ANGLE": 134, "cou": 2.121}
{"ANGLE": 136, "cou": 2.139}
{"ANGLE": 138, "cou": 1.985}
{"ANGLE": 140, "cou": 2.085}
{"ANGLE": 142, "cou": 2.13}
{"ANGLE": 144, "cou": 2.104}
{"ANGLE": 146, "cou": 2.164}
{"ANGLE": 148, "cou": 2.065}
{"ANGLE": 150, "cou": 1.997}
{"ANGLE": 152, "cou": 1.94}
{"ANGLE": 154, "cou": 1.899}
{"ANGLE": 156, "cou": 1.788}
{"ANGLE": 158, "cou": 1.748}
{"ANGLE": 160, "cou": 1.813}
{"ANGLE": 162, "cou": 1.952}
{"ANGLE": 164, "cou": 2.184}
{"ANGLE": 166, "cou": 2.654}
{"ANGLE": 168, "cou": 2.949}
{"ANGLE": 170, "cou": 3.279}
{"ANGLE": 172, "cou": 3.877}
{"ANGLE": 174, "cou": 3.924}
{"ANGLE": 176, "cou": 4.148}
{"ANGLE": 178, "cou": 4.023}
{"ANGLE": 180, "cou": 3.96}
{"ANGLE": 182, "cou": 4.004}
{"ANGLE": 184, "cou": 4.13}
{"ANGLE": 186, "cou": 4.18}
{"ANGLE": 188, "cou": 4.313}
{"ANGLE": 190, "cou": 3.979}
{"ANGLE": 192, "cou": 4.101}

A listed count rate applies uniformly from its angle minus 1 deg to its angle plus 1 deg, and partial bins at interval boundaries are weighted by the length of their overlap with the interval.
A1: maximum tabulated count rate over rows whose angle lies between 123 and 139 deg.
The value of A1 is 2.248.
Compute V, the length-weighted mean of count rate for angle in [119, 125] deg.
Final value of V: 2.35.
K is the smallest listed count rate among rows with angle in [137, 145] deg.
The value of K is 1.985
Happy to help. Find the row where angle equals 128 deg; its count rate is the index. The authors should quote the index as 2.1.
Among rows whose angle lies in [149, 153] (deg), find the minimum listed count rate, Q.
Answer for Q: 1.94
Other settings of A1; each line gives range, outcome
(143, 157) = 2.164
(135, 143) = 2.139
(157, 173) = 3.877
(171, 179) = 4.148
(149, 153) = 1.997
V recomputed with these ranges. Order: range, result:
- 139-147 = 2.12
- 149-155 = 1.95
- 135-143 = 2.08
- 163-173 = 2.99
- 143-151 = 2.08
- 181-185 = 4.07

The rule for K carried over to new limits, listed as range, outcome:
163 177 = 2.184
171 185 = 3.877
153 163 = 1.748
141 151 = 1.997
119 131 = 2.029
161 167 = 1.952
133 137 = 2.121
